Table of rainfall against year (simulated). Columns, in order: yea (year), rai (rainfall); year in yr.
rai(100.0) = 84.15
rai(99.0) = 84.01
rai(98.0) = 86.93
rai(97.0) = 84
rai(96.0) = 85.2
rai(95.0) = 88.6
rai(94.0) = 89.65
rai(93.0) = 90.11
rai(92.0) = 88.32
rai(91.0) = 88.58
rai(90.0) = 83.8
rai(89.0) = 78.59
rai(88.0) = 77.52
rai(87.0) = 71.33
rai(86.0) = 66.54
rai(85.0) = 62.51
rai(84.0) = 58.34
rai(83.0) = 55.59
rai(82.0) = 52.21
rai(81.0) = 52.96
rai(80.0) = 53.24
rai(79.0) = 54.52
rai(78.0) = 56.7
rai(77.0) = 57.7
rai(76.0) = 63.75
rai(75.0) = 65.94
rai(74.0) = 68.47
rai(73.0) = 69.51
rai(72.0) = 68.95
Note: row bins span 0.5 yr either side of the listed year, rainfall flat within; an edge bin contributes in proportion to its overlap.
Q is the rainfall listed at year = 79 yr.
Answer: 54.52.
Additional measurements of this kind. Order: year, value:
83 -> 55.59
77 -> 57.7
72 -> 68.95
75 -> 65.94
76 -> 63.75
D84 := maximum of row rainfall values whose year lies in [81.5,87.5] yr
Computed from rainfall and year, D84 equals 71.33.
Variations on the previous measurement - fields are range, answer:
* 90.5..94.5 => 90.11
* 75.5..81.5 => 63.75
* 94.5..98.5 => 88.6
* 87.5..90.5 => 83.8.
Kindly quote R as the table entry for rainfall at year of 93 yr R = 90.11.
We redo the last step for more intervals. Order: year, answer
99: 84.01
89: 78.59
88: 77.52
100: 84.15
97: 84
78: 56.7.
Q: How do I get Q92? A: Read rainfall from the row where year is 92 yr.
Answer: 88.32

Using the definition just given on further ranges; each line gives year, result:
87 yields 71.33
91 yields 88.58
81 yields 52.96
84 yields 58.34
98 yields 86.93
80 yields 53.24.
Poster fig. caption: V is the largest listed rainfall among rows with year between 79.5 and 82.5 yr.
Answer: 53.24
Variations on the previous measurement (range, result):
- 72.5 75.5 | 69.51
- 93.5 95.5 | 89.65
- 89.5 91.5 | 88.58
